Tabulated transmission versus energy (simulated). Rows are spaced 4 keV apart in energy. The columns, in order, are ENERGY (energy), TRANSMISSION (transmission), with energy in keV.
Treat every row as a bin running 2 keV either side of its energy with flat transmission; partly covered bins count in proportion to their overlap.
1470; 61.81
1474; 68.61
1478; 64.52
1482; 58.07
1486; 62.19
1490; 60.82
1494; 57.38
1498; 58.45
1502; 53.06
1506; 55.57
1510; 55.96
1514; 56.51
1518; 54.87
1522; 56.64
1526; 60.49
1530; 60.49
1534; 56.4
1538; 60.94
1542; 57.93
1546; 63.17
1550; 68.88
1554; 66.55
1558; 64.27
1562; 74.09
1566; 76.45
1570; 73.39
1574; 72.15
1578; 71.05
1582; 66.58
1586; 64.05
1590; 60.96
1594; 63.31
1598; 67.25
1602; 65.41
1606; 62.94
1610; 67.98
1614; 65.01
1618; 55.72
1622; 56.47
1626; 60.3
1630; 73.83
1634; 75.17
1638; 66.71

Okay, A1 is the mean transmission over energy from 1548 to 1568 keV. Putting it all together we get 70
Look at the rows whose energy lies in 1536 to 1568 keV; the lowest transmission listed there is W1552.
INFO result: 57.93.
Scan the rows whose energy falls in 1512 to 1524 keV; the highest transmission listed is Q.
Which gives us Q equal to 56.64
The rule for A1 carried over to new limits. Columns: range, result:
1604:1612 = 65.5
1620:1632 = 63.5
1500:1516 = 55.3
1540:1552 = 63.3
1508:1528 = 56.9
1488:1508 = 57.1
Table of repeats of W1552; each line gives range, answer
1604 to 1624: 55.72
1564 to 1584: 66.58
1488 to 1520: 53.06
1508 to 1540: 54.87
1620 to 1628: 56.47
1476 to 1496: 57.38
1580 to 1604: 60.96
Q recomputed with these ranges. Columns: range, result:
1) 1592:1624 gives 67.98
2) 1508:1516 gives 56.51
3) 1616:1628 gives 60.3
